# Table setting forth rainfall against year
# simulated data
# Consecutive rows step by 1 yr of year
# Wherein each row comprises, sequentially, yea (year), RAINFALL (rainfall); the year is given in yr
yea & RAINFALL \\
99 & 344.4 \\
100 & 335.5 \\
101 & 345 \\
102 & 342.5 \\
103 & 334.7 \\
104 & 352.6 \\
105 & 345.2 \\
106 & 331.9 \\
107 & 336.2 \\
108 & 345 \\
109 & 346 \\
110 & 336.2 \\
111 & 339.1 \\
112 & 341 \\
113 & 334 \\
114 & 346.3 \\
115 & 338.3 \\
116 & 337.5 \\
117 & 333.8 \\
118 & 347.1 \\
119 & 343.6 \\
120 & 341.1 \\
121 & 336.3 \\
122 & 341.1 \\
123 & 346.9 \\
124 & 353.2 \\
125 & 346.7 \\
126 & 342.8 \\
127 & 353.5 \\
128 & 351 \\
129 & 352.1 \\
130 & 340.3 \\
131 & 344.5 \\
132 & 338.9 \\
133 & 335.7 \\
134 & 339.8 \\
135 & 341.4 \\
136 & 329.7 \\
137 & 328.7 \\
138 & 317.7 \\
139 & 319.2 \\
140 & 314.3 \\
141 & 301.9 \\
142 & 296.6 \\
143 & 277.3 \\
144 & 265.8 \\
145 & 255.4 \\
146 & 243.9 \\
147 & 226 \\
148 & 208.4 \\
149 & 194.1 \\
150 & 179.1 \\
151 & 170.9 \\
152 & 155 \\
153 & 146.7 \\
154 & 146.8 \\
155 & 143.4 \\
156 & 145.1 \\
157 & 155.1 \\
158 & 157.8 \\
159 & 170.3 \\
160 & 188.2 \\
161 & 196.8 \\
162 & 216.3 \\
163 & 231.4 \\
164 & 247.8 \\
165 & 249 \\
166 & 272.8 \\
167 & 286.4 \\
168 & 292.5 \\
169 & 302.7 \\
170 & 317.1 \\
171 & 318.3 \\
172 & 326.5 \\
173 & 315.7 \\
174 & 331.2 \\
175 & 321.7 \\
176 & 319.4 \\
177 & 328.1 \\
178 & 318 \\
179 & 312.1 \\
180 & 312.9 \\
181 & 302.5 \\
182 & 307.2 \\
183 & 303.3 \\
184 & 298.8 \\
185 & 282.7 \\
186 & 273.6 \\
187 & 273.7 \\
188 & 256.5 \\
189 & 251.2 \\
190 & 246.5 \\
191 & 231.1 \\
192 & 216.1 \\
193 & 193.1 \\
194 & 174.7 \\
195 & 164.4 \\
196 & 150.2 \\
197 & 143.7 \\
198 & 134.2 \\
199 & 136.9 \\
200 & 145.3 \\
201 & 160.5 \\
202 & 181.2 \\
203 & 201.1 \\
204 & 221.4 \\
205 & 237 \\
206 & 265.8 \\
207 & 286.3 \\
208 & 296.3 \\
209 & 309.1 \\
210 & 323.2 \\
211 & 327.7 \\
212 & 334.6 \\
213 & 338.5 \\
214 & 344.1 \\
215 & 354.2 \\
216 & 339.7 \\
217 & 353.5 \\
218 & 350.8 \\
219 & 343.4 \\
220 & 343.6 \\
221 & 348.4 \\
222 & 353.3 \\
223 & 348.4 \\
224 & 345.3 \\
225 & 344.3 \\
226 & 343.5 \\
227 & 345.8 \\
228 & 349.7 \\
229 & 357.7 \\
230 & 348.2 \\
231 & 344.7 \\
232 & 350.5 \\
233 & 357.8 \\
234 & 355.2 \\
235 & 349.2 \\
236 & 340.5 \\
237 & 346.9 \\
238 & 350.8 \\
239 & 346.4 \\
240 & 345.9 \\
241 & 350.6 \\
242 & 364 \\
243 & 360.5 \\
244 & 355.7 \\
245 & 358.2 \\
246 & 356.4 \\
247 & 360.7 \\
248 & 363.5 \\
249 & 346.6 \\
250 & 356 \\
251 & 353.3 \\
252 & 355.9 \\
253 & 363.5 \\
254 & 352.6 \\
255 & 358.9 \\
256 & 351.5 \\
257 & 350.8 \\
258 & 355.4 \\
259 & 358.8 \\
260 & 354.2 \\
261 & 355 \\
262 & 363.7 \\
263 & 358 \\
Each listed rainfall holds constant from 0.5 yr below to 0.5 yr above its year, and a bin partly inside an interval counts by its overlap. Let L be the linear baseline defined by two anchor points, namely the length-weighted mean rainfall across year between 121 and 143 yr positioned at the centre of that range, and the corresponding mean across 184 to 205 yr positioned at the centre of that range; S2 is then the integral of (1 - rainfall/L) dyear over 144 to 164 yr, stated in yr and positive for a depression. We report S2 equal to 6.87 yr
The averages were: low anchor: 334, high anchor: 205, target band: 189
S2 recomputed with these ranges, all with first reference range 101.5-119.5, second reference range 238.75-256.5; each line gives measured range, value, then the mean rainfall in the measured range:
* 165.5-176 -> 1.16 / 309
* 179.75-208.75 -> 9.99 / 229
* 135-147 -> 1.72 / 295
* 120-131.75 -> -0.12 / 346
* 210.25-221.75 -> 0.29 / 343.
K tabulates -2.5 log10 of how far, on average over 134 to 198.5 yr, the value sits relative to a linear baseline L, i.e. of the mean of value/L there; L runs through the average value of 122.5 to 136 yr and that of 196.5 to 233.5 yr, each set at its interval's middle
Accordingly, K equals 0.28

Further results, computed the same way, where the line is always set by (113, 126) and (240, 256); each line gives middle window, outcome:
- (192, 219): 0.372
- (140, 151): 0.374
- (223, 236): 0.017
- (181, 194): 0.325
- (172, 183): 0.105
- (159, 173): 0.301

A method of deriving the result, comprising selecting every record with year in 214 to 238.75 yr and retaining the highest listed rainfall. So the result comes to 357.8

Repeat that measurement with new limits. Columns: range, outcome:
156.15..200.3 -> 331.2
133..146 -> 341.4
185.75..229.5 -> 357.7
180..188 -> 312.9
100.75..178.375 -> 353.5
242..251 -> 364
